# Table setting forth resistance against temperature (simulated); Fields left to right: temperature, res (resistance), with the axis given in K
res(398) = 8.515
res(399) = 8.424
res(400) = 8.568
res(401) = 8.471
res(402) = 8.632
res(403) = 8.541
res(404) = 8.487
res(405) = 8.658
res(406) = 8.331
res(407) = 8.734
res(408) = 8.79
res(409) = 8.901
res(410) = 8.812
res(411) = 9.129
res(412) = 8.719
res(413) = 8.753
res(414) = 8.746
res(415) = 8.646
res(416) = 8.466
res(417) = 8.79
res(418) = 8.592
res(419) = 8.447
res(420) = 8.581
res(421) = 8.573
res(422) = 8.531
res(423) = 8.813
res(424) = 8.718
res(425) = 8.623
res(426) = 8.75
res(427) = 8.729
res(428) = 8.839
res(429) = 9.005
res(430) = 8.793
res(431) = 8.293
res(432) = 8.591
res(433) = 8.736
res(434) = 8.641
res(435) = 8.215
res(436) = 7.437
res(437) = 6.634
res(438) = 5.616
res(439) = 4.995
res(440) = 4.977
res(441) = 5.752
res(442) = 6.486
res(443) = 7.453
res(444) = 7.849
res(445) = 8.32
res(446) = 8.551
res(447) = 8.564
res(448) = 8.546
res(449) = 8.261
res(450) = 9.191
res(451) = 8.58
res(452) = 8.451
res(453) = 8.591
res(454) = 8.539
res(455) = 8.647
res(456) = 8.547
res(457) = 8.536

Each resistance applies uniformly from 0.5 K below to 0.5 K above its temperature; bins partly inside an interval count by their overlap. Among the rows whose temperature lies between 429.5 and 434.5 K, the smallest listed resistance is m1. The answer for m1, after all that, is 8.293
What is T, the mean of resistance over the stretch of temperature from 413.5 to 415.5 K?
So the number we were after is 8.7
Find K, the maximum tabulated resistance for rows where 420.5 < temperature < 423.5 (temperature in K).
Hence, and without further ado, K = 8.813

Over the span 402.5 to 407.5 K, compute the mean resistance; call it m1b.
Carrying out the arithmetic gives 8.55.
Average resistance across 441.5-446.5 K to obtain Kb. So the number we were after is 7.73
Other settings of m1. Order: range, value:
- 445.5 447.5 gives 8.551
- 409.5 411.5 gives 8.812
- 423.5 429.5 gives 8.623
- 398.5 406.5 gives 8.331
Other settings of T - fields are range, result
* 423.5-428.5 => 8.73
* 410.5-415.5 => 8.8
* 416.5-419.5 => 8.61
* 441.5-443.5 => 6.97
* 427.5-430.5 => 8.88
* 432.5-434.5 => 8.69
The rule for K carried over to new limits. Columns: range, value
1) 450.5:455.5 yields 8.647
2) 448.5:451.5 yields 9.191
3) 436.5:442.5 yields 6.634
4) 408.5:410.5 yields 8.901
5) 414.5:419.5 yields 8.79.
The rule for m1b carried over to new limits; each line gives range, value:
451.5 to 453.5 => 8.52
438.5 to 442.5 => 5.55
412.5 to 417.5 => 8.68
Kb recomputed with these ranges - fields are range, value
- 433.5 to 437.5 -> 7.73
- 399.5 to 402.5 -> 8.56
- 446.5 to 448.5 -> 8.55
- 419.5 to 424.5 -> 8.64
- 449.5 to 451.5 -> 8.89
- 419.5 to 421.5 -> 8.58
